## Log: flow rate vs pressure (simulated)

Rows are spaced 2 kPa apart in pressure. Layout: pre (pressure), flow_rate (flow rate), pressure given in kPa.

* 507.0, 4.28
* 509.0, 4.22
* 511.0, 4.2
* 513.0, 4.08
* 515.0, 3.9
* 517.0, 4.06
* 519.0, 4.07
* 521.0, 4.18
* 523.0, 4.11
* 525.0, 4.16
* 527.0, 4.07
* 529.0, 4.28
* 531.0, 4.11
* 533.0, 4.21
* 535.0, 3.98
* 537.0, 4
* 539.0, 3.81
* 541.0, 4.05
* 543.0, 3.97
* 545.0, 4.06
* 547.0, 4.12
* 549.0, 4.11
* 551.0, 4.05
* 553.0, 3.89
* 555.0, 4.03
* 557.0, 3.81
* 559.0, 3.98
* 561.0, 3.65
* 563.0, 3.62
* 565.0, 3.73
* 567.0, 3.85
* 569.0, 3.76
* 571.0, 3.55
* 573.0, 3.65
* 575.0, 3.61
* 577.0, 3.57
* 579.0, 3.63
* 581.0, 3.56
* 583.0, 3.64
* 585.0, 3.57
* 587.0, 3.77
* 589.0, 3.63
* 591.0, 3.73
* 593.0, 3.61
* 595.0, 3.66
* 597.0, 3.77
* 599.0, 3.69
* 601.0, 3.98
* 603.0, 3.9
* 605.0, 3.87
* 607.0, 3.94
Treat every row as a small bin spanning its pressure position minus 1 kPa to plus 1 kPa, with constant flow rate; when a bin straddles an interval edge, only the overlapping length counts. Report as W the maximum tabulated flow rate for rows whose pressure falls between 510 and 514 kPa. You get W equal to 4.2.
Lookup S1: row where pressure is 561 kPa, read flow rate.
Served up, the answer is 3.65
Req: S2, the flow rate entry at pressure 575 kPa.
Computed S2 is 3.61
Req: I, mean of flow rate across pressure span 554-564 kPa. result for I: 3.82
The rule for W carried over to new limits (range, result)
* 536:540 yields 4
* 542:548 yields 4.12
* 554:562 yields 4.03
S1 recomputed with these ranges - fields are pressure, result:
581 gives 3.56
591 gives 3.73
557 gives 3.81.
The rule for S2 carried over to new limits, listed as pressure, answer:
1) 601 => 3.98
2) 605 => 3.87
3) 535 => 3.98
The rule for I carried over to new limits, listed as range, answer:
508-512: 4.21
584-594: 3.66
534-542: 3.96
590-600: 3.69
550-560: 3.95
